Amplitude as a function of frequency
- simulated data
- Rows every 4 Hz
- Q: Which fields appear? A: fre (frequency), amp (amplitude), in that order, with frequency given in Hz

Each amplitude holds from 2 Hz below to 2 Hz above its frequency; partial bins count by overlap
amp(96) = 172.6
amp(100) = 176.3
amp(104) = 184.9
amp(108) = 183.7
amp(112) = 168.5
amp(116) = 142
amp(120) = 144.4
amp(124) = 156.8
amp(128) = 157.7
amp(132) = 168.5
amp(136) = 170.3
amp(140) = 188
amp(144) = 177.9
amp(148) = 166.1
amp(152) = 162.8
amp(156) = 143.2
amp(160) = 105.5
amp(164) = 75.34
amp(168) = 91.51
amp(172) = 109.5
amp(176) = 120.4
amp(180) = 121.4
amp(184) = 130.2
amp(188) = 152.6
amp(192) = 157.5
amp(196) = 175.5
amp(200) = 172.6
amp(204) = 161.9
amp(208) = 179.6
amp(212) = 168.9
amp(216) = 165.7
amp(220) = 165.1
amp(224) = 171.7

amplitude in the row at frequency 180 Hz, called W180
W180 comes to 121.4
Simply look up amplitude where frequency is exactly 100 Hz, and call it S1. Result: 176.3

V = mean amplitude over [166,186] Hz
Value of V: 115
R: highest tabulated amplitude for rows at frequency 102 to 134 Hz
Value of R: 184.9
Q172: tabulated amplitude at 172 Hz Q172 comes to 109.5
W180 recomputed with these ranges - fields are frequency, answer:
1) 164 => 75.34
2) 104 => 184.9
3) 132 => 168.5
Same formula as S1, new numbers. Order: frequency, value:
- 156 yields 143.2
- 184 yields 130.2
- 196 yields 175.5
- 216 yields 165.7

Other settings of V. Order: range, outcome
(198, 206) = 167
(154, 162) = 124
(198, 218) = 170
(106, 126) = 159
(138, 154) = 174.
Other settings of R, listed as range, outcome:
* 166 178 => 120.4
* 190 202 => 175.5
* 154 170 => 143.2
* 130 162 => 188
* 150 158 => 162.8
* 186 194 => 157.5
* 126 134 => 168.5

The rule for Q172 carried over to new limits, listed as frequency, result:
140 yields 188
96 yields 172.6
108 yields 183.7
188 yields 152.6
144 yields 177.9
